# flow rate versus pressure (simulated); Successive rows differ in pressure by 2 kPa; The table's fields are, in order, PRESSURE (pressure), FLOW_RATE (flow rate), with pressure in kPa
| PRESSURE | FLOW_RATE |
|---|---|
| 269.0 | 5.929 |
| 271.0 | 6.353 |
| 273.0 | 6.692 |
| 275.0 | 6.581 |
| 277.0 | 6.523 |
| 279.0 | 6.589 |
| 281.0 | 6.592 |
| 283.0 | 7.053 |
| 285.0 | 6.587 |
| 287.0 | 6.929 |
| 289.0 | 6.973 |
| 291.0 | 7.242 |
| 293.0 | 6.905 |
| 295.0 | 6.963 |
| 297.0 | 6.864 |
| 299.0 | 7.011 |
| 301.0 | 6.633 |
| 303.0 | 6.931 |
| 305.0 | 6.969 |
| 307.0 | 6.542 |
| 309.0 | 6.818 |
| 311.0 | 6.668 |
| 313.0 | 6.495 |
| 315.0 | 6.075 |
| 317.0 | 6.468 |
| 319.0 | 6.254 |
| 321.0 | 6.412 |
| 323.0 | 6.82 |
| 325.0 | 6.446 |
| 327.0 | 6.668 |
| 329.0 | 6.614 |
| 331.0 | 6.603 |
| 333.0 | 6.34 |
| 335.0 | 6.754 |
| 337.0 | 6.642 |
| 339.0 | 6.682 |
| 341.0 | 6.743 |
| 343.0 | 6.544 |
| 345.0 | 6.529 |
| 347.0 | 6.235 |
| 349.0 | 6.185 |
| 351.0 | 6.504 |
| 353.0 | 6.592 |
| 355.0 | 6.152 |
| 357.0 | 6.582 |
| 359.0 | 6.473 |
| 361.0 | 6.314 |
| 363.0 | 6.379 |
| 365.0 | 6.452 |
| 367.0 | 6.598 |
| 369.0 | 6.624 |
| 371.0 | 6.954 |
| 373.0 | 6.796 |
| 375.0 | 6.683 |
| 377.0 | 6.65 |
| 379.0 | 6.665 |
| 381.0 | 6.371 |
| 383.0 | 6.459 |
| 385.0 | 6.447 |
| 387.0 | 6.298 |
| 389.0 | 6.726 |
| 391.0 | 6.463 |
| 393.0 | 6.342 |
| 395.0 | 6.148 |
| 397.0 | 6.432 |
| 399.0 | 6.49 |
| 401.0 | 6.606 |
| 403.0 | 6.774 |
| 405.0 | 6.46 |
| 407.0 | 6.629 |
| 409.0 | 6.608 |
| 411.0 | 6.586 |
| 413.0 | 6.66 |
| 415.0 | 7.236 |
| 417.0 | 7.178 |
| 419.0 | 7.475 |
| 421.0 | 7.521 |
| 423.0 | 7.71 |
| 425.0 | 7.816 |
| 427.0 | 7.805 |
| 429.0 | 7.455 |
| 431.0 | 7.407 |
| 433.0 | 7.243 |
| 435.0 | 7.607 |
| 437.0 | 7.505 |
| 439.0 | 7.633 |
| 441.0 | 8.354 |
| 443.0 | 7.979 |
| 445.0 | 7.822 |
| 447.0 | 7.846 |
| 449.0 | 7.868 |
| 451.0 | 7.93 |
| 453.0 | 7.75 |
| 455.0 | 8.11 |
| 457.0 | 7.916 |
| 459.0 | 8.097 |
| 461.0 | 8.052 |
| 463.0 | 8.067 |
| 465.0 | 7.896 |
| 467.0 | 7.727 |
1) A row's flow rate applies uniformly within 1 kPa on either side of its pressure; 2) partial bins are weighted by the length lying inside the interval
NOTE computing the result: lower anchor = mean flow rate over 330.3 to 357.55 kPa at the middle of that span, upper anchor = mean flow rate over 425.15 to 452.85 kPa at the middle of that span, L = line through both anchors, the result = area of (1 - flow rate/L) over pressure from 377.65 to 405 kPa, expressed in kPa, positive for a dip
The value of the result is 2.4 kPa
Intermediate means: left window 6.5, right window 7.73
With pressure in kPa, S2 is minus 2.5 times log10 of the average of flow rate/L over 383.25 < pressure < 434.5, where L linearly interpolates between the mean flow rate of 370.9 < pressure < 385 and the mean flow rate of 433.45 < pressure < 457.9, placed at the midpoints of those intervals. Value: 0.044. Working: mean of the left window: 6.62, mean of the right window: 7.85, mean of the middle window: 6.9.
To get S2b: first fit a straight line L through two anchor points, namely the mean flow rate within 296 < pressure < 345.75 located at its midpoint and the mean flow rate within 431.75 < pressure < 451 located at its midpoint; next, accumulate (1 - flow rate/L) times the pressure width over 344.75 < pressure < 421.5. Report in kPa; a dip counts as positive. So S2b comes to 6.6 kPa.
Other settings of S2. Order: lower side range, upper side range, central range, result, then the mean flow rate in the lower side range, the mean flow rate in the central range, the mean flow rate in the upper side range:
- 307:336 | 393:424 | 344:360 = 0.04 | 6.53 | 6.41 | 6.82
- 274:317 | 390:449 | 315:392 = 0.07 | 6.75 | 6.52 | 7.18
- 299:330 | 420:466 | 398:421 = 0.10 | 6.6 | 6.82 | 7.8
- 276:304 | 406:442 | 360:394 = 0.10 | 6.84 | 6.54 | 7.36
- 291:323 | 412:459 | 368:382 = 0.08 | 6.69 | 6.68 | 7.65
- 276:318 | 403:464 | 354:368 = 0.11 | 6.75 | 6.42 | 7.53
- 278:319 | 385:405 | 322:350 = 0.01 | 6.75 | 6.56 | 6.47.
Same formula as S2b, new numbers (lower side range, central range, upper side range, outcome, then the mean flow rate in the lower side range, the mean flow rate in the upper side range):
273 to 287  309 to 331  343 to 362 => 0.0 kPa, 6.68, 6.4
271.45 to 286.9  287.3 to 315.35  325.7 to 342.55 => -0.7 kPa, 6.66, 6.62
